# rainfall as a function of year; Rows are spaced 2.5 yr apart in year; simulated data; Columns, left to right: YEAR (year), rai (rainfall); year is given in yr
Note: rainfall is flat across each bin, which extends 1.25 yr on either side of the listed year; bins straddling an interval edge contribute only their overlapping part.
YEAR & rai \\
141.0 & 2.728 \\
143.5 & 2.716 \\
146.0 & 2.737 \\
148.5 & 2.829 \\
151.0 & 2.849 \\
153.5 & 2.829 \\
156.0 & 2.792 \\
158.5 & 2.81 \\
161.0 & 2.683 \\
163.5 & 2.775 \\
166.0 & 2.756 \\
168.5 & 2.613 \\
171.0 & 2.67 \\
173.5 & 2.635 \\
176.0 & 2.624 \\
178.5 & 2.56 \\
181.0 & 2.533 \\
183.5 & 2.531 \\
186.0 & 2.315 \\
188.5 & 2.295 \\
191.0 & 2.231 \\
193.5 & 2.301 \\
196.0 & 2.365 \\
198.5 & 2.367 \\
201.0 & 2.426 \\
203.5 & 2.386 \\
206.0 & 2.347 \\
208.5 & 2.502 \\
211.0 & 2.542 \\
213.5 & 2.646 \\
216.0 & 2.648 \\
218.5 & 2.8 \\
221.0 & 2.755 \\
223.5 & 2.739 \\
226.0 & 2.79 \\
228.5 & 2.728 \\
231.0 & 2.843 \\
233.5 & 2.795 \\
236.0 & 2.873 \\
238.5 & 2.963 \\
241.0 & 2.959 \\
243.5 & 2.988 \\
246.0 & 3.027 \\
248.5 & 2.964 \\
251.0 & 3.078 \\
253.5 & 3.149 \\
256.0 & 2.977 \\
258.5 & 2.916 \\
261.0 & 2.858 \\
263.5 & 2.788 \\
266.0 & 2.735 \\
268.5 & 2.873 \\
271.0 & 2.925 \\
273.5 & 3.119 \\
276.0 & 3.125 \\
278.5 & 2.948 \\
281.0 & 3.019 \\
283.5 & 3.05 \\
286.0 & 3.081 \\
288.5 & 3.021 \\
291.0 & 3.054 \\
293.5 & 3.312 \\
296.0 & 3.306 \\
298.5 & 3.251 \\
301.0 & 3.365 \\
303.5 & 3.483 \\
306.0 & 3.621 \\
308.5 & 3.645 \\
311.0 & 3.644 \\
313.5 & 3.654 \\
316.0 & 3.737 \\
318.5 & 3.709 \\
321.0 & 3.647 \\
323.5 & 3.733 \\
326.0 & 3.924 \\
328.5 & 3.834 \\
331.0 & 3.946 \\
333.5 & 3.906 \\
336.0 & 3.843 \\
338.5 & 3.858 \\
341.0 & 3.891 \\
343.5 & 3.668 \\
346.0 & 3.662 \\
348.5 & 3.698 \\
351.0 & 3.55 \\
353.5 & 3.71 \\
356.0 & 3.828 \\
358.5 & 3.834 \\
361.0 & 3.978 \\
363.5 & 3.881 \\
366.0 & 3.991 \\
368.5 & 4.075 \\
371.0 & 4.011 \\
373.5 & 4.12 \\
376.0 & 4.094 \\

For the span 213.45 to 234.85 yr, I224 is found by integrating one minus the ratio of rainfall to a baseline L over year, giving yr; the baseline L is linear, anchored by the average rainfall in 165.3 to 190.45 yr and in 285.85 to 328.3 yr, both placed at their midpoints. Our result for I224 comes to 0.95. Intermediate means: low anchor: 2.54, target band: 2.76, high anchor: 3.5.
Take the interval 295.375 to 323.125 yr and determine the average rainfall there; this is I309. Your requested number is 3.56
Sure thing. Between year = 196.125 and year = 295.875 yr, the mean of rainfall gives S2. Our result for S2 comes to 2.85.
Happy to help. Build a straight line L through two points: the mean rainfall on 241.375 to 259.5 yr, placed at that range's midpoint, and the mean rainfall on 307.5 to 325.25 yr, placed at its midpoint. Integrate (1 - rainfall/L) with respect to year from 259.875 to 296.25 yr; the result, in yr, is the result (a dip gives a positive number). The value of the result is 3.2 yr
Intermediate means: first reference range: 3.01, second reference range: 3.69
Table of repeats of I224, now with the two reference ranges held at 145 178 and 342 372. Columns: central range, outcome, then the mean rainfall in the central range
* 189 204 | 3.0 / 2.34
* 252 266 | 1.5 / 2.92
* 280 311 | 1.8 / 3.28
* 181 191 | 1.7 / 2.38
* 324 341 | -0.9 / 3.88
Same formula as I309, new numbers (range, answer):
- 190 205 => 2.35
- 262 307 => 3.11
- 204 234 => 2.67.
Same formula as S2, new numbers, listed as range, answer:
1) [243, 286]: 2.98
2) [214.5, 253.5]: 2.87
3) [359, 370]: 3.97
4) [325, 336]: 3.9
